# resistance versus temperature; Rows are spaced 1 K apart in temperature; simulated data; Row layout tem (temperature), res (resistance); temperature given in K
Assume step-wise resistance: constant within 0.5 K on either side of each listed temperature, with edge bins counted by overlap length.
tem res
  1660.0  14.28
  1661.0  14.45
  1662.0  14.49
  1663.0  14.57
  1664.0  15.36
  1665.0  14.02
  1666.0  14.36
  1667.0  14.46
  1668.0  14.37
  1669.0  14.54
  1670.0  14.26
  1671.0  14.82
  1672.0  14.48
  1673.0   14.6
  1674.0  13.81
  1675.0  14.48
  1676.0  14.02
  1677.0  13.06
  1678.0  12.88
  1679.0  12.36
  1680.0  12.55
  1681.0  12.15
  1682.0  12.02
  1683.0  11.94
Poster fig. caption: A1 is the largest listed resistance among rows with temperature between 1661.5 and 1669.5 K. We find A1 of 15.36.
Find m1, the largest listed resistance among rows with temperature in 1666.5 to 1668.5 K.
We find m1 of 14.46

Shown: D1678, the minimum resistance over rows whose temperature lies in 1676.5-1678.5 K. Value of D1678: 12.88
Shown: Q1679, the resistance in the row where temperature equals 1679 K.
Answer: 12.36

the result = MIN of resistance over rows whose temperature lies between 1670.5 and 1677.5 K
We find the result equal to 13.06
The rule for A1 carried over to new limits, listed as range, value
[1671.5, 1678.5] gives 14.6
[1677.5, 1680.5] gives 12.88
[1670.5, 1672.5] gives 14.82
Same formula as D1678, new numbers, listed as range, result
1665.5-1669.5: 14.36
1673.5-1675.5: 13.81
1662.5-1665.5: 14.02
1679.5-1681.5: 12.15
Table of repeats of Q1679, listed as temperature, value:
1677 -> 13.06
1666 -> 14.36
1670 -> 14.26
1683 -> 11.94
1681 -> 12.15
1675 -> 14.48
